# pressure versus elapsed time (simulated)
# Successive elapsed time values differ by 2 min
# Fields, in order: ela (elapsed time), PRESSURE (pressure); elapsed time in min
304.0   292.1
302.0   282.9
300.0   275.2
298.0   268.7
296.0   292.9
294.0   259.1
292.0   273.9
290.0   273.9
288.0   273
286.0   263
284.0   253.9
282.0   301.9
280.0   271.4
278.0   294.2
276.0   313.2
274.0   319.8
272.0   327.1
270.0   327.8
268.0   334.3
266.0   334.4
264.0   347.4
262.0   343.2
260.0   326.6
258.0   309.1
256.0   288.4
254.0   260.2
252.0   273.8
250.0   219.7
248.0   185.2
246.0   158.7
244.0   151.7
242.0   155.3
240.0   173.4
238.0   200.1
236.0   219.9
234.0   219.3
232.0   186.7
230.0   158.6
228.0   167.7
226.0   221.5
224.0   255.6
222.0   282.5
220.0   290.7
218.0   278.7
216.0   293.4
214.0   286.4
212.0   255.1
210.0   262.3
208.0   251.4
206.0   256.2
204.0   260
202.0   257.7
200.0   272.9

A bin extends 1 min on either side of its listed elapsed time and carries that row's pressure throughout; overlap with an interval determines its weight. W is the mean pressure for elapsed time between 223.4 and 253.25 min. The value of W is 196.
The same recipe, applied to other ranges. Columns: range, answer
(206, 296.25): 260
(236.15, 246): 173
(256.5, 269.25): 331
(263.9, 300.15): 294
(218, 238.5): 224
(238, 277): 269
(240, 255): 199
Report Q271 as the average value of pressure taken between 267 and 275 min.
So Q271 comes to 327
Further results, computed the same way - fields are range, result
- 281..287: 273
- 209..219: 275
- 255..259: 299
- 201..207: 258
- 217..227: 266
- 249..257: 261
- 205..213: 256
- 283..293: 268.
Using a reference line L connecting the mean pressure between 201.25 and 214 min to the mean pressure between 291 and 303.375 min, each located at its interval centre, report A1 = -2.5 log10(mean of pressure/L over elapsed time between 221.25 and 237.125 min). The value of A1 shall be 0.231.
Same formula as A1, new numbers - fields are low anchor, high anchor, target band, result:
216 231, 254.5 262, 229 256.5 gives 0.35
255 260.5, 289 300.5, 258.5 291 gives -0.05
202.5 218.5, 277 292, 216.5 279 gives 0.07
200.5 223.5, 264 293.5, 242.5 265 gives 0.12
